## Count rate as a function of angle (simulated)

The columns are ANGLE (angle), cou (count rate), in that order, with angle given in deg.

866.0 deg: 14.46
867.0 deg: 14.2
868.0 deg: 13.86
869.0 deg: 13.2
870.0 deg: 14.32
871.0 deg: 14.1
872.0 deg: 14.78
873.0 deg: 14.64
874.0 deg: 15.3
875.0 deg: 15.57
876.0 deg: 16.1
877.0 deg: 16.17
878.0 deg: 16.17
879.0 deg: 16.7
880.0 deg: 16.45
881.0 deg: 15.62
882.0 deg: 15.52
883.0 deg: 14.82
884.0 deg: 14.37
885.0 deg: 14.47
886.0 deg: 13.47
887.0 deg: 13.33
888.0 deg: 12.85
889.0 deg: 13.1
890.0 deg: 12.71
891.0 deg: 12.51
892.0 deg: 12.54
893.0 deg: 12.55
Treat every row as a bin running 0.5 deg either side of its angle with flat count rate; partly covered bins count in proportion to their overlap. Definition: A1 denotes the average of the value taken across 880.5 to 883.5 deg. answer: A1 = 15.3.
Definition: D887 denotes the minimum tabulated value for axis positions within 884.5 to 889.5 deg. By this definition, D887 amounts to 12.85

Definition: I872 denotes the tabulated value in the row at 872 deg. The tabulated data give 14.78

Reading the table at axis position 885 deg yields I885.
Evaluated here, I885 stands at 14.47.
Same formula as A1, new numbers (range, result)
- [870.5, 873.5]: 14.5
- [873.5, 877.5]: 15.8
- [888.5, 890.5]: 12.9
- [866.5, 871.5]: 13.9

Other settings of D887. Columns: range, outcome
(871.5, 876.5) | 14.64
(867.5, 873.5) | 13.2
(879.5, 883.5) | 14.82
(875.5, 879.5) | 16.1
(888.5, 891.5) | 12.51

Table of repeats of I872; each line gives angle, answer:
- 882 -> 15.52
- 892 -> 12.54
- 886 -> 13.47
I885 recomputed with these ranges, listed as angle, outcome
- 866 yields 14.46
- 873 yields 14.64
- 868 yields 13.86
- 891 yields 12.51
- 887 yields 13.33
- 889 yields 13.1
